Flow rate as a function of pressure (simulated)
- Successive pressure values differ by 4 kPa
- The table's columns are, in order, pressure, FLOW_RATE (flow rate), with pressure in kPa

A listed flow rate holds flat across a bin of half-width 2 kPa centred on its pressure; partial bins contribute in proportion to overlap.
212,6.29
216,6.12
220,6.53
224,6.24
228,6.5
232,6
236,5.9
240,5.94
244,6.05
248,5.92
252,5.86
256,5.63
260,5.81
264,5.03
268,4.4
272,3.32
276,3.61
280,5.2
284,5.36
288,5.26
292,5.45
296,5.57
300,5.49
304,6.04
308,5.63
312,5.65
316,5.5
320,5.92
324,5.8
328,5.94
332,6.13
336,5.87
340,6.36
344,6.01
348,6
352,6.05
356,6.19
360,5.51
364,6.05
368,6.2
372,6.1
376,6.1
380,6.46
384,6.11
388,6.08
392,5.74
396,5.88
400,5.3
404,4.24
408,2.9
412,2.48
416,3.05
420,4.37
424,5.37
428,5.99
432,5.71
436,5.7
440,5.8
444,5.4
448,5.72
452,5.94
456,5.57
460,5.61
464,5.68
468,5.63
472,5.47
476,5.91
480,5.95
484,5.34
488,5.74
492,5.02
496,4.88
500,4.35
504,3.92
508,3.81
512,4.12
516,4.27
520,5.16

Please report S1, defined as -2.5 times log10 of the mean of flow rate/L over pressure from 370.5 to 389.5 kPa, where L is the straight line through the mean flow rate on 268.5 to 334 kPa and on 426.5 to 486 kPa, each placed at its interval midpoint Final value -0.12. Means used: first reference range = 5.34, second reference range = 5.69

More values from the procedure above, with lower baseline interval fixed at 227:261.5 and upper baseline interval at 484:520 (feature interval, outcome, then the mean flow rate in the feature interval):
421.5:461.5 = -0.16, 5.67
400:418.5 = 0.43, 3.43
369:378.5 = -0.16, 6.13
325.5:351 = -0.11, 6.05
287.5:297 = 0.05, 5.44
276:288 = 0.15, 5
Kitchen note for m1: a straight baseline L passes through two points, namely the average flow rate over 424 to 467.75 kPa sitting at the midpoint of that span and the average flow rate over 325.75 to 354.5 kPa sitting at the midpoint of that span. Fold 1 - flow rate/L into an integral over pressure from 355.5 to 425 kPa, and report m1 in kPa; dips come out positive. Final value 8.1 kPa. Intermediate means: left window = 6.05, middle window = 5.21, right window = 5.69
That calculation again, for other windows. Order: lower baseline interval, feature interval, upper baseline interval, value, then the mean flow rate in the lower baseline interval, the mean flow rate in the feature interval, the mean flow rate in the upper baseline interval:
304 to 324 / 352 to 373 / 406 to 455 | -2.5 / 5.72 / 6.01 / 4.88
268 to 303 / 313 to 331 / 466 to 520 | -3.2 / 4.91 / 5.8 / 4.96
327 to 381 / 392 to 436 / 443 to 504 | 8.5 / 6.06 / 4.64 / 5.43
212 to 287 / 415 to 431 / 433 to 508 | 1.6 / 5.54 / 4.86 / 5.38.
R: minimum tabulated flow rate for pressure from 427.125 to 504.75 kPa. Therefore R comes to 3.92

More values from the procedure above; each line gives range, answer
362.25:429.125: 2.48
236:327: 3.32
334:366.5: 5.51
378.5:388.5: 6.08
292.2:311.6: 5.49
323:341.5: 5.8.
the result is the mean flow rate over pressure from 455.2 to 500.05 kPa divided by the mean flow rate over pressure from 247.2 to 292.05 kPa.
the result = 1.09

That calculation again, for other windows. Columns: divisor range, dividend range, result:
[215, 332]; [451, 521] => 0.92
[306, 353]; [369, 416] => 0.87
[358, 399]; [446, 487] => 0.95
